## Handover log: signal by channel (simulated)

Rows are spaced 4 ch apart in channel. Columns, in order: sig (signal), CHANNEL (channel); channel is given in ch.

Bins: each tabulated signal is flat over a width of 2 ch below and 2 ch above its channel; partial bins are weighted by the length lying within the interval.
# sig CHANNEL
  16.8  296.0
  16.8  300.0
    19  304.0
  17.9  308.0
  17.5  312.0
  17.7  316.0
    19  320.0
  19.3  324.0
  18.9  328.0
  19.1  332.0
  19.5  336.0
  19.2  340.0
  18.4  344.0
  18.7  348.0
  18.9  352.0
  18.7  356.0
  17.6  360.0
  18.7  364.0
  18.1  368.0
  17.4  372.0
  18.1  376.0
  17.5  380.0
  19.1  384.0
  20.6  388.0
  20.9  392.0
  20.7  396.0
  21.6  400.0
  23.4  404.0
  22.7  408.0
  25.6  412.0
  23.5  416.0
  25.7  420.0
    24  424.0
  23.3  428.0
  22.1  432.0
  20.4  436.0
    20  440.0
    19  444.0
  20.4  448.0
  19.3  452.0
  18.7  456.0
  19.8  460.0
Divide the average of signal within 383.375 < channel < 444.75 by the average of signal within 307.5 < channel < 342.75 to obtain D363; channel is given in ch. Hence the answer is 1.2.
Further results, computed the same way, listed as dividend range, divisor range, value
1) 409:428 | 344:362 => 1.32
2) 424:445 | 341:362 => 1.15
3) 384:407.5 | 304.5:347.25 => 1.14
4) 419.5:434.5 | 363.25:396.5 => 1.24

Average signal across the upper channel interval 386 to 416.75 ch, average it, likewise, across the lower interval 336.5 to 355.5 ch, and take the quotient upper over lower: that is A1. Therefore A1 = 1.18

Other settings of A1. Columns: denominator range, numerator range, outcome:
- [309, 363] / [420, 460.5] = 1.13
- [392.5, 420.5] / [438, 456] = 0.85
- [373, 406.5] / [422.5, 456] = 1.03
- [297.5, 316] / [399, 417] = 1.32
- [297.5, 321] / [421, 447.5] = 1.20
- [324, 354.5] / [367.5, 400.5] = 1.02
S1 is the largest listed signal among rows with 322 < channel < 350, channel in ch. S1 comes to 19.5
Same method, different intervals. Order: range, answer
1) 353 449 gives 25.7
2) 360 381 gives 18.7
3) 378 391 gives 20.6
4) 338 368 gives 19.2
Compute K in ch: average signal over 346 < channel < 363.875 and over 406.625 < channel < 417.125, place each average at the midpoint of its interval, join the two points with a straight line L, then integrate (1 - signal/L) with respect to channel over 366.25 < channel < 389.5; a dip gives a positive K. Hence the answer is 2.6 ch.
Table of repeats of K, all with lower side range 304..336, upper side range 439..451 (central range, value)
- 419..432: -2.9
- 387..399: -1.0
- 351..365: 0.4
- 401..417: -3.5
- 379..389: 0.1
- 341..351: 0.1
